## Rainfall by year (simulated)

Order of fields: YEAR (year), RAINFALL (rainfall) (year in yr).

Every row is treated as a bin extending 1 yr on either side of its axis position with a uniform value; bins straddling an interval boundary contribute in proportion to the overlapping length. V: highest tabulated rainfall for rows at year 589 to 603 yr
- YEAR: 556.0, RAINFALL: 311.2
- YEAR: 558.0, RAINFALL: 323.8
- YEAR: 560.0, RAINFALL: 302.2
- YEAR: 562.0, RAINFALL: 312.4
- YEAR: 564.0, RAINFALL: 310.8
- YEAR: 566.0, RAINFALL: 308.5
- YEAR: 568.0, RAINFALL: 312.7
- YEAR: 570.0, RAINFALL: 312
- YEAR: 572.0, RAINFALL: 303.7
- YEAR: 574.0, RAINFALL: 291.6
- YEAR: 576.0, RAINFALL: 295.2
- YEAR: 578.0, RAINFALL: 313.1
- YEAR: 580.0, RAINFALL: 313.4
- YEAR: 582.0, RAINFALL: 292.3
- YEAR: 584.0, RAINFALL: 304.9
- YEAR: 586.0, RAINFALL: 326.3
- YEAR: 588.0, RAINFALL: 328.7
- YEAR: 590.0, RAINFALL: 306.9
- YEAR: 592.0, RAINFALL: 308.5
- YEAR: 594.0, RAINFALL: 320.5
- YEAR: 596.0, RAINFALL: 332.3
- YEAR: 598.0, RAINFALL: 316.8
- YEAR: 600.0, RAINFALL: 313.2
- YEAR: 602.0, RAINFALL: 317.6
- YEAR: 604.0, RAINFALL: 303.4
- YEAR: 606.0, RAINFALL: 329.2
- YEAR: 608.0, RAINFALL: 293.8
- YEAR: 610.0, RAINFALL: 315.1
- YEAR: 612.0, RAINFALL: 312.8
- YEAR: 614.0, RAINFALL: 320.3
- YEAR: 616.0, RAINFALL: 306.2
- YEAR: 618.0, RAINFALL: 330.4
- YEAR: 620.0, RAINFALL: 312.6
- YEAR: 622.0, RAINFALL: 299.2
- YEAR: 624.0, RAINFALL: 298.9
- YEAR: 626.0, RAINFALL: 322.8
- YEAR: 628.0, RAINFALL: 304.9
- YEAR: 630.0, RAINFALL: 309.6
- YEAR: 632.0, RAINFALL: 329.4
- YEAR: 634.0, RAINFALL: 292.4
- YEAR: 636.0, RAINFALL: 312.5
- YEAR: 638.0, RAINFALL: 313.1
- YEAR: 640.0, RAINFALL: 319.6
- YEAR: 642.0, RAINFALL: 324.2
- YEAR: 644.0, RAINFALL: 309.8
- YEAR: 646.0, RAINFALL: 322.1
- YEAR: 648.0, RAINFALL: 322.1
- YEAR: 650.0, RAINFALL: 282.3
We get 332.3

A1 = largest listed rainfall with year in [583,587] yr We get 326.3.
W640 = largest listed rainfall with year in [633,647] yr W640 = 324.2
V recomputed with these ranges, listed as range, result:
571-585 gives 313.4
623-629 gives 322.8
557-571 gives 323.8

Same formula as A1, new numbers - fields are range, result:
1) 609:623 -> 330.4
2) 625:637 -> 329.4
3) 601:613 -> 329.2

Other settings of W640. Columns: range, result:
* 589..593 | 308.5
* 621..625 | 299.2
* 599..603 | 317.6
